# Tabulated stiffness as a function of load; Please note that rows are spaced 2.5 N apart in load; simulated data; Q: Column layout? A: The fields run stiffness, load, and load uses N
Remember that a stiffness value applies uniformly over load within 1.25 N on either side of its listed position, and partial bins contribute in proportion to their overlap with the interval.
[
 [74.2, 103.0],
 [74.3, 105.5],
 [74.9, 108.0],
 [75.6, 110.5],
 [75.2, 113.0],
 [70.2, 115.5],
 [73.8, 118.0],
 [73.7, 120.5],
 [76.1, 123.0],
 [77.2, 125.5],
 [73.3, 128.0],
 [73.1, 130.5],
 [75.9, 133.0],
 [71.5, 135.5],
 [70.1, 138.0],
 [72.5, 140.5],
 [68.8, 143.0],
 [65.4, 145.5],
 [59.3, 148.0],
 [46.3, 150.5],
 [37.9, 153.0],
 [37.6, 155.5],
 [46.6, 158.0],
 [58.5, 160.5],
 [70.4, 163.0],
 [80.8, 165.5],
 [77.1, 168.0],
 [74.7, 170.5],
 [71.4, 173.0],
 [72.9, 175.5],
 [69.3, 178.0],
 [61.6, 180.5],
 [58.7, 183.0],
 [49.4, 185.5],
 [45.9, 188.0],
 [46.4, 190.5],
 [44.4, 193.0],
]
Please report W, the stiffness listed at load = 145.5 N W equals 65.4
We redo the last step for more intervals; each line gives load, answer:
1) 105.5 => 74.3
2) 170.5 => 74.7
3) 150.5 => 46.3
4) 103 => 74.2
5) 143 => 68.8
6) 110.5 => 75.6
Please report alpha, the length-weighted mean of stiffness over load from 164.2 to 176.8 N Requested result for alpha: 75.3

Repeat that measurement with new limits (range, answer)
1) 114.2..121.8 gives 72.6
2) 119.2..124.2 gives 74.9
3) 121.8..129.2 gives 75.5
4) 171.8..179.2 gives 71.2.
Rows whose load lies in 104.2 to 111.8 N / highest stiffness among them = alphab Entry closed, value 75.6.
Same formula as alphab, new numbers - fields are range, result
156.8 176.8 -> 80.8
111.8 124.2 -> 76.1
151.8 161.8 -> 58.5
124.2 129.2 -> 77.2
